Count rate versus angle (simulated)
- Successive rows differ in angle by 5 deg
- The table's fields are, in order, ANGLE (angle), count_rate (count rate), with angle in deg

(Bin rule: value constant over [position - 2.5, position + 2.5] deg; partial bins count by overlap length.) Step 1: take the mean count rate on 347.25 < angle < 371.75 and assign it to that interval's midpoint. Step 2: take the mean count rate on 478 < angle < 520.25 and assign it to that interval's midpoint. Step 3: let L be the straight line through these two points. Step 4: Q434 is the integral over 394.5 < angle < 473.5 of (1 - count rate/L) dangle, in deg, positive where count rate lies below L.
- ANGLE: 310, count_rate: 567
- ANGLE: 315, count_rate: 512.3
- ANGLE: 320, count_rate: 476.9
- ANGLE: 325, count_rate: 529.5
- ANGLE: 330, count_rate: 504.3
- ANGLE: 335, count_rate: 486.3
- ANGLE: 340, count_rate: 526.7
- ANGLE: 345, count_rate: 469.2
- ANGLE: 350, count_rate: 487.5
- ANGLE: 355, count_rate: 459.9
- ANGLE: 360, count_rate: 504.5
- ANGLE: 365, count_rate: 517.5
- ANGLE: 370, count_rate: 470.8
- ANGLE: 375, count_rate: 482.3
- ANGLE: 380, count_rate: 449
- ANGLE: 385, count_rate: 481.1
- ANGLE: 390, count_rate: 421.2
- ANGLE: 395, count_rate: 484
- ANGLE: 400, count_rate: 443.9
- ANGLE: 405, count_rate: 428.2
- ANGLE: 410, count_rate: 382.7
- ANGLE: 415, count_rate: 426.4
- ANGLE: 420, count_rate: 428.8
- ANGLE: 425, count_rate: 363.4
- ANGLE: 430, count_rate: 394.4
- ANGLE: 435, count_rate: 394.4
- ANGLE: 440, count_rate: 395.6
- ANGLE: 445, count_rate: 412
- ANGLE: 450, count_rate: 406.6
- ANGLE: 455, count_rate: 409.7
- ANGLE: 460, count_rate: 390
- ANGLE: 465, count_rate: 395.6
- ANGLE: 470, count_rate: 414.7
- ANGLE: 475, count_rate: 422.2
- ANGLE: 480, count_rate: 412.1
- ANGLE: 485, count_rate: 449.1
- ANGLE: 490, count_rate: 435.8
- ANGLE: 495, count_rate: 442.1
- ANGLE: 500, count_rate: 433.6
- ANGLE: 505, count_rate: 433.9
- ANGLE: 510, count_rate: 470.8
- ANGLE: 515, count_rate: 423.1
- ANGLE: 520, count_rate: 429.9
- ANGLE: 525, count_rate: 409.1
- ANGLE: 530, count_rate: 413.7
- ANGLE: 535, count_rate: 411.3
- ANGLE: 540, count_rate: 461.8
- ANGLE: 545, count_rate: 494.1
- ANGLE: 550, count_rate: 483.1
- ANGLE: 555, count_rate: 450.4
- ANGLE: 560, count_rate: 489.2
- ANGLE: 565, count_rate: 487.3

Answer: 9.0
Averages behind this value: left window 488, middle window 409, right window 437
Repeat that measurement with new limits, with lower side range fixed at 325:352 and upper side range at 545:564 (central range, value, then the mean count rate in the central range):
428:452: 4.3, 401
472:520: 4.8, 435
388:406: 1.7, 446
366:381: 0.6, 474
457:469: 2.2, 396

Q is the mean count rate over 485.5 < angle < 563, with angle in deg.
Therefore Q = 446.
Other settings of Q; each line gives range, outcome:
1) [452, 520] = 426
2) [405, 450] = 402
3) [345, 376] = 486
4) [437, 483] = 407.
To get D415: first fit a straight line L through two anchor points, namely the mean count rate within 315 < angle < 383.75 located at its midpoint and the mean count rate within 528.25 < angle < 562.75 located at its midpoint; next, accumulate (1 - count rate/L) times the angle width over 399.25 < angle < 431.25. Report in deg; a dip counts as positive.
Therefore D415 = 4.8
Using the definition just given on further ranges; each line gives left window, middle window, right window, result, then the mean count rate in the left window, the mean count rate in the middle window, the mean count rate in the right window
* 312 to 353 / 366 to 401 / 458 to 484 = 0.1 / 499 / 465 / 410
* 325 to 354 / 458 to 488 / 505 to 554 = 2.9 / 496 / 415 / 444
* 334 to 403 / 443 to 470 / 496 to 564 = 3.3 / 477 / 404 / 447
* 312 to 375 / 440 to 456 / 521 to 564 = 2.2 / 495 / 407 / 452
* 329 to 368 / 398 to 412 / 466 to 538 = 1.5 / 494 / 419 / 428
